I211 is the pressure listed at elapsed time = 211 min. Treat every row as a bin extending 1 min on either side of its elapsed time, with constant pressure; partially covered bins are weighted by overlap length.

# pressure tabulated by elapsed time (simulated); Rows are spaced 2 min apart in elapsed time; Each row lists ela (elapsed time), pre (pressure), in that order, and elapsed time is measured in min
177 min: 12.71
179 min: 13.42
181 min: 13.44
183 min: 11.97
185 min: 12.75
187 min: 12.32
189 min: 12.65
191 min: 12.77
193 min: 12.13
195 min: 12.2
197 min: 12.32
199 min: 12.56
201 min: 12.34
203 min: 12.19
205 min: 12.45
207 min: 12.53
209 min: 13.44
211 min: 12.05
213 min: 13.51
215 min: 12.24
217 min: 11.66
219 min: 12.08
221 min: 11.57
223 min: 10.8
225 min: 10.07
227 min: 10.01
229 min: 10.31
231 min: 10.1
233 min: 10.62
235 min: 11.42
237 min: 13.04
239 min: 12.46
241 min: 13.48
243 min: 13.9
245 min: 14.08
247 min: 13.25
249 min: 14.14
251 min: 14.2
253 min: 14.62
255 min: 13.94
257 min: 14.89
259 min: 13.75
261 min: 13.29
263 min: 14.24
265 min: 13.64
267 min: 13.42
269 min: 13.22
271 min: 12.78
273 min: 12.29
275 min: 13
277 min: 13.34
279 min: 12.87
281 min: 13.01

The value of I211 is 12.05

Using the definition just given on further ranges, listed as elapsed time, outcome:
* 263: 14.24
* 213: 13.51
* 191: 12.77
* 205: 12.45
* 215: 12.24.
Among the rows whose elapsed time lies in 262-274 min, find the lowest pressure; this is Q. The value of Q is 12.29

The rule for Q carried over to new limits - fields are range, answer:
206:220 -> 11.66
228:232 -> 10.1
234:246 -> 11.42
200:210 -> 12.19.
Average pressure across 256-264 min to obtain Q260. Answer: 14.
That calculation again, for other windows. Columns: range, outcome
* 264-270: 13.4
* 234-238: 12.2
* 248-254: 14.3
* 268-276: 12.8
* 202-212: 12.5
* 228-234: 10.3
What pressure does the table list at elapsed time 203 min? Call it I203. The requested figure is 12.19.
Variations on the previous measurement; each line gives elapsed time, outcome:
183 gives 11.97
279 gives 12.87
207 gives 12.53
